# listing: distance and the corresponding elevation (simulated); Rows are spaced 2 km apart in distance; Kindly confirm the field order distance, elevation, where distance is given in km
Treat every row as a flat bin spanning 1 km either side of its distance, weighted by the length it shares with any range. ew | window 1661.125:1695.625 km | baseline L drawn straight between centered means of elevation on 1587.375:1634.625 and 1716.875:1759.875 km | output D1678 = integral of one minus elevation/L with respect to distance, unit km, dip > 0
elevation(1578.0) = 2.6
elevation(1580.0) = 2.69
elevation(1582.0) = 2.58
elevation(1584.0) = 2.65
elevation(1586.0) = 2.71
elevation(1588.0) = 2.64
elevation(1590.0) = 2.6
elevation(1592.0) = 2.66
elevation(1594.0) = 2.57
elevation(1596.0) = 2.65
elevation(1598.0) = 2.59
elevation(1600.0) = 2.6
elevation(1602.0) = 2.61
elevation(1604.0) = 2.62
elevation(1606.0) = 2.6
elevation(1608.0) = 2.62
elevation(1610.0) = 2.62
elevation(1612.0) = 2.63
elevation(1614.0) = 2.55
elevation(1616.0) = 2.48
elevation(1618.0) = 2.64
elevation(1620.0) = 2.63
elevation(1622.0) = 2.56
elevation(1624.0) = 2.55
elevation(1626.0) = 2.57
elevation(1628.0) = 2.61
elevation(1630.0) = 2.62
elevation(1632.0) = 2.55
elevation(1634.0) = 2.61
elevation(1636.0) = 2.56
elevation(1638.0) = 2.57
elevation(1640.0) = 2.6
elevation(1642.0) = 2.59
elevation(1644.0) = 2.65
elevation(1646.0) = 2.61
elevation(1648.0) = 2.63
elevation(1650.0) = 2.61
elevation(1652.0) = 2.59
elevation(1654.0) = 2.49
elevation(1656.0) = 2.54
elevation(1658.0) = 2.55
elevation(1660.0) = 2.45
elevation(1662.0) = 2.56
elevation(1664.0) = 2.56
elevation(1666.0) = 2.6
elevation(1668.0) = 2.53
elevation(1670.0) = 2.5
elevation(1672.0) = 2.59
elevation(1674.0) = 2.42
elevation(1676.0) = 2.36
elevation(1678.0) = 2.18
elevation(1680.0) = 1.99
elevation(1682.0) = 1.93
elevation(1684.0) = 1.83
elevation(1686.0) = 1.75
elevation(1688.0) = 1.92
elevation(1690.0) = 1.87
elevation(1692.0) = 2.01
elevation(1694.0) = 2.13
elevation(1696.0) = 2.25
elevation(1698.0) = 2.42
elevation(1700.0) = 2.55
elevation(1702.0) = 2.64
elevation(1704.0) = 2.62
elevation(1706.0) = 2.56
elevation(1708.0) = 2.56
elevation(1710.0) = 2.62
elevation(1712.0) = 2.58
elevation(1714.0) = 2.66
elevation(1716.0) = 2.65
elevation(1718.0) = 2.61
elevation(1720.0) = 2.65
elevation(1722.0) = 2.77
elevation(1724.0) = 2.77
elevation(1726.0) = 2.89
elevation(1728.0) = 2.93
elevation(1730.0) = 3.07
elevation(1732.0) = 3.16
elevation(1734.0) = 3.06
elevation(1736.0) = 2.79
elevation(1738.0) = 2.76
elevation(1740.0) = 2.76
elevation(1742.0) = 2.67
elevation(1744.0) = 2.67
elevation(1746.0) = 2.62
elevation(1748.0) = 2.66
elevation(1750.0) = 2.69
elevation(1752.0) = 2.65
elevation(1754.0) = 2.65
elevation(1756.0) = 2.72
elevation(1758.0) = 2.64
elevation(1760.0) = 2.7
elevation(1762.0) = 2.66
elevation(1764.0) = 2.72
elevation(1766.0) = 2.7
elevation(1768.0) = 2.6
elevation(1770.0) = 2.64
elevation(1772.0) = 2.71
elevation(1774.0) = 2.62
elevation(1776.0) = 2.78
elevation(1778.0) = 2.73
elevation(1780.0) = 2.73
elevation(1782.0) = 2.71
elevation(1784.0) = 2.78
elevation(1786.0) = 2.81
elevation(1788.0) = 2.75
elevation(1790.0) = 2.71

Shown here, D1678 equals 6.02 km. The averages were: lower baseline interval 2.6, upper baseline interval 2.77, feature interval 2.22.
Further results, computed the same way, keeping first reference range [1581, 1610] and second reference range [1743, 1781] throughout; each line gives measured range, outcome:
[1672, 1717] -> 5.99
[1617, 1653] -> 0.51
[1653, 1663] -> 0.47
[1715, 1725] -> -0.10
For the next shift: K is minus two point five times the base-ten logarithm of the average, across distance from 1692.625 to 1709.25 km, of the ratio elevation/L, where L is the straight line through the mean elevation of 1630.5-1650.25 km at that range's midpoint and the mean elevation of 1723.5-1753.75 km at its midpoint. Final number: 0.11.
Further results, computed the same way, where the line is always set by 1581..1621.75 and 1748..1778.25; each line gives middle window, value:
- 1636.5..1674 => 0.03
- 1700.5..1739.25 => -0.04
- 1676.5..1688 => 0.33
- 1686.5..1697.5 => 0.28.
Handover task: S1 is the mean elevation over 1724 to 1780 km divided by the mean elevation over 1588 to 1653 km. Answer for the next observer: 1.1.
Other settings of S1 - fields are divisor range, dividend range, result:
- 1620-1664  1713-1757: 1.07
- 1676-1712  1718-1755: 1.24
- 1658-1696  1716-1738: 1.27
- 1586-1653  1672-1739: 0.96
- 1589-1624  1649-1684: 0.93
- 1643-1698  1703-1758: 1.17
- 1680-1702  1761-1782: 1.29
